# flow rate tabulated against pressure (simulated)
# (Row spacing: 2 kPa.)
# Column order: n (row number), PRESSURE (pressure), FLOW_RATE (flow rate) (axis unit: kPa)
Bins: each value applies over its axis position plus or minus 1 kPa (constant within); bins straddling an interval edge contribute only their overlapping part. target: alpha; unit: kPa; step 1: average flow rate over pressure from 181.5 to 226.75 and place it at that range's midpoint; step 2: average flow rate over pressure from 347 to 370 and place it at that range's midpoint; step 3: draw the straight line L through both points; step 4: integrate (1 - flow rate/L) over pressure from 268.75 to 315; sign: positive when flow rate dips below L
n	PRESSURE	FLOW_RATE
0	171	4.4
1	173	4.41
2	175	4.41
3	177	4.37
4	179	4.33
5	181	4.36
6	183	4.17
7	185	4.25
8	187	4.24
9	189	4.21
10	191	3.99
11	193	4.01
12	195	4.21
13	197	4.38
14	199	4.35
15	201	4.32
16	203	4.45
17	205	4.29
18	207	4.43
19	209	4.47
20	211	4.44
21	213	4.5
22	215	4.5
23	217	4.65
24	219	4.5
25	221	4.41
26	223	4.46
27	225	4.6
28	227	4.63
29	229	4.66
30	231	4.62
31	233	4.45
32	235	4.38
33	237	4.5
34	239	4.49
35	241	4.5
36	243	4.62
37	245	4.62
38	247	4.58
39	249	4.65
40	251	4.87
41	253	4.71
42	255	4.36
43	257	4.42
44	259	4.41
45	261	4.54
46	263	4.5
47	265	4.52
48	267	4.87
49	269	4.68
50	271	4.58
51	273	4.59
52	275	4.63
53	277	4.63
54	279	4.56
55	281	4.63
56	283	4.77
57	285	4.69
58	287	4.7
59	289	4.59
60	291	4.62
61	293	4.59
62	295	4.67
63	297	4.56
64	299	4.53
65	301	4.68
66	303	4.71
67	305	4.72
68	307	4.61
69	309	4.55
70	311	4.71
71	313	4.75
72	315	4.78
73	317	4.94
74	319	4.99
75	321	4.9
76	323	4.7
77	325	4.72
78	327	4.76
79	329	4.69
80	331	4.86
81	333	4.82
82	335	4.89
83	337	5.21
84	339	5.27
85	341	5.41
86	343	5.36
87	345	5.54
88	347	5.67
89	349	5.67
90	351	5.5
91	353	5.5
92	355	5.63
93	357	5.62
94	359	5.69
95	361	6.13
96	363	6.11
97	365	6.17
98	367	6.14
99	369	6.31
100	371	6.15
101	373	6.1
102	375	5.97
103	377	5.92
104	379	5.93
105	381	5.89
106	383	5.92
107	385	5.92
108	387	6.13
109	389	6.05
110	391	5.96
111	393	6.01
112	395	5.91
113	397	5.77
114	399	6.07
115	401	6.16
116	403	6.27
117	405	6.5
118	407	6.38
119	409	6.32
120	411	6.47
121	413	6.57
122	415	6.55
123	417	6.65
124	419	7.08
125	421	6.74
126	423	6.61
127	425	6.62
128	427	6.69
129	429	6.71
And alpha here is 5.0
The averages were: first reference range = 4.36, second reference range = 5.85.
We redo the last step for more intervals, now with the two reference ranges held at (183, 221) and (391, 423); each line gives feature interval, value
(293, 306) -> 1.6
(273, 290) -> 1.6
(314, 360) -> 4.0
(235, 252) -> 0.6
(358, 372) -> -0.4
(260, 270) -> 0.7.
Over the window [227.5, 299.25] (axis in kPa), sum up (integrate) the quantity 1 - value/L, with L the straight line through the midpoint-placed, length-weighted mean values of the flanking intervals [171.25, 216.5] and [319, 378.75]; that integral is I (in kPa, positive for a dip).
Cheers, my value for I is 3.8 kPa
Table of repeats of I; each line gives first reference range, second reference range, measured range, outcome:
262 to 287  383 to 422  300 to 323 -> 1.61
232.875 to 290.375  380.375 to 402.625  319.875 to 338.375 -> 1.63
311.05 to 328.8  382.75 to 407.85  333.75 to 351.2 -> -0.63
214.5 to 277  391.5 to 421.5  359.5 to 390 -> -0.28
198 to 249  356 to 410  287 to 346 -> 6.32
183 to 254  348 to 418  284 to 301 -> 1.81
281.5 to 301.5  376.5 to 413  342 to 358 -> -0.27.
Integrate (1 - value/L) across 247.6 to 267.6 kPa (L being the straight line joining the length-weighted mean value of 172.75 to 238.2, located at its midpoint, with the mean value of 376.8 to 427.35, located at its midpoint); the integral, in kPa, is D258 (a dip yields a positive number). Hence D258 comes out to 1.3 kPa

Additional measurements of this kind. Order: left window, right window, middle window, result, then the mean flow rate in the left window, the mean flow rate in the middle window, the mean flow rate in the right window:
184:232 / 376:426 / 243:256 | 0.45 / 4.4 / 4.63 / 6.26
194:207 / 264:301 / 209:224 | -0.32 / 4.34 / 4.49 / 4.64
